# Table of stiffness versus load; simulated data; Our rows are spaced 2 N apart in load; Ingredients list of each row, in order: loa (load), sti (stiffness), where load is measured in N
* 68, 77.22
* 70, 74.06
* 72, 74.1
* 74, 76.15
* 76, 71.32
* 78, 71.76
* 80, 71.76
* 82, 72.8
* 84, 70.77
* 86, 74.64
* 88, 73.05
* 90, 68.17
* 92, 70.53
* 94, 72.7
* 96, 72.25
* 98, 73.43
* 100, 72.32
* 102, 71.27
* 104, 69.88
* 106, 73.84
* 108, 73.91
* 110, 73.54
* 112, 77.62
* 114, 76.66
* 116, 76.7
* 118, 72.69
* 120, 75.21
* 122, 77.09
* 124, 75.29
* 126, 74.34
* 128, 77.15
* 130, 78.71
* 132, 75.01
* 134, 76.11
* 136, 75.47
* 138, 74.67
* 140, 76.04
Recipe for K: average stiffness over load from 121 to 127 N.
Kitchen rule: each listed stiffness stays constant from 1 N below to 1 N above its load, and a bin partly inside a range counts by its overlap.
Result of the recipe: 75.6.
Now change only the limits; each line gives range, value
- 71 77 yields 73.9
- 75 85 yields 71.7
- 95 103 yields 72.3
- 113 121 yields 75.3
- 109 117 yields 76.1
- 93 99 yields 72.8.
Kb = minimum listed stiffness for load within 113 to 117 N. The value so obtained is 76.66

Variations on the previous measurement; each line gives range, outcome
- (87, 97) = 68.17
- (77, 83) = 71.76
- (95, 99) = 72.25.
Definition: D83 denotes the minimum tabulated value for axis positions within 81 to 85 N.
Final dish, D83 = 70.77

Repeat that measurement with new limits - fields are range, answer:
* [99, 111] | 69.88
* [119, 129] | 74.34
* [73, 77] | 71.32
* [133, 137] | 75.47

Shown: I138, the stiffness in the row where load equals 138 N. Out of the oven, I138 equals 74.67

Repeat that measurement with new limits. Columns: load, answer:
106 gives 73.84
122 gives 77.09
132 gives 75.01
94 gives 72.7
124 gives 75.29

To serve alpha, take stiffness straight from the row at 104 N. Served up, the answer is 69.88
